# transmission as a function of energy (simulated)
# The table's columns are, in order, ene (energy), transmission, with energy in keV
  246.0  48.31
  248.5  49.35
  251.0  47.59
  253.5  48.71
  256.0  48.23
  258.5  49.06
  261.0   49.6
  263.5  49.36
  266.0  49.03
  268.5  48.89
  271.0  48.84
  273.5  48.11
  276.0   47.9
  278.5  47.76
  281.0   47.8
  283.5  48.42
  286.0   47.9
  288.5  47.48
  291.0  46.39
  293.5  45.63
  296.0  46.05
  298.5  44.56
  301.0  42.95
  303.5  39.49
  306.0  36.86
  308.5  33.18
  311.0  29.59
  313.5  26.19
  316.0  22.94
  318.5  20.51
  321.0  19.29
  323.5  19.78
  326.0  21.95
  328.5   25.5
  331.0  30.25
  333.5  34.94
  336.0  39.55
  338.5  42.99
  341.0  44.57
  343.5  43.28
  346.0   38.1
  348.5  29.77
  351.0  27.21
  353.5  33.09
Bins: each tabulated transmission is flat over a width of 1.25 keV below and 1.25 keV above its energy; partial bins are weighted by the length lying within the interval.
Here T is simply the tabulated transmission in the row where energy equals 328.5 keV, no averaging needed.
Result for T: 25.5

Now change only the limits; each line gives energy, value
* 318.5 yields 20.51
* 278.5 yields 47.76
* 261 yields 49.6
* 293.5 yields 45.63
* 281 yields 47.8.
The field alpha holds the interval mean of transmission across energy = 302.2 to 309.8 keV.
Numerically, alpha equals 36.5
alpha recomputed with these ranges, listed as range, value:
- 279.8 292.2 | 47.6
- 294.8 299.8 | 45.3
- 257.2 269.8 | 49.2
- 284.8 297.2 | 46.7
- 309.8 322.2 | 23.7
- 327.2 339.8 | 34.6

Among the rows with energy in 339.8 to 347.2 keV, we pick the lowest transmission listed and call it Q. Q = 38.1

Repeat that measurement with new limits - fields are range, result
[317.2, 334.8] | 19.29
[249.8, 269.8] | 47.59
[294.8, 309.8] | 33.18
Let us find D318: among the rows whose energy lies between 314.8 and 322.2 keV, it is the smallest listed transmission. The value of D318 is 19.29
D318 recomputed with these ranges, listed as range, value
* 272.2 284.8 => 47.76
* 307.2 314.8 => 26.19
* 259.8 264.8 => 49.36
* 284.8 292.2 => 46.39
